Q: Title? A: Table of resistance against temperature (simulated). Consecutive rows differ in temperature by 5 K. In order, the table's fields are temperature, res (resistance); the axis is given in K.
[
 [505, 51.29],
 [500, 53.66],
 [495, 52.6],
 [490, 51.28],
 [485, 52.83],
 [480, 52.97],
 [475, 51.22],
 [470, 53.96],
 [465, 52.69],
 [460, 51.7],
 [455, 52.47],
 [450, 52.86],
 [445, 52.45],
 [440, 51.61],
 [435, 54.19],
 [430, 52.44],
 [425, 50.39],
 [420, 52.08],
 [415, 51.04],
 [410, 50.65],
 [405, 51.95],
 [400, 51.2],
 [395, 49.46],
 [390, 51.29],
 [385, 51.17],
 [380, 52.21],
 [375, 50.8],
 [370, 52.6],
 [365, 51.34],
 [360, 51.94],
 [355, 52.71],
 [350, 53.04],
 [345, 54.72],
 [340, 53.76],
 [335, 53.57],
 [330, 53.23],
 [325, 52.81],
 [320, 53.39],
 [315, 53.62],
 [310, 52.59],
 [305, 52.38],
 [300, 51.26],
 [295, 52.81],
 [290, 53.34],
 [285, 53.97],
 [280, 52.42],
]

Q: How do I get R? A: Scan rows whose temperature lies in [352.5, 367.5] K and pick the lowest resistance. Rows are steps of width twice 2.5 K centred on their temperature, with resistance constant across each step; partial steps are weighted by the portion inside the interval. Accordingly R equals 51.34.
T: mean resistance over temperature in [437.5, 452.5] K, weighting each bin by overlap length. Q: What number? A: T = 52.3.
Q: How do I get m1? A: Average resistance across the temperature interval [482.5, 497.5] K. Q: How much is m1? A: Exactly 52.2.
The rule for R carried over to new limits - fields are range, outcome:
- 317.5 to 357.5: 52.71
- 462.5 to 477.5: 51.22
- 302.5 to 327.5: 52.38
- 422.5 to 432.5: 50.39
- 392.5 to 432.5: 49.46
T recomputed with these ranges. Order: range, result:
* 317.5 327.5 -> 53.1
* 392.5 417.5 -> 50.9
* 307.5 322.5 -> 53.2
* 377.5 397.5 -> 51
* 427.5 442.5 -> 52.7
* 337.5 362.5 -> 53.2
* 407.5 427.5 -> 51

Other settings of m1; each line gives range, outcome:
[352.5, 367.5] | 52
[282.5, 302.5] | 52.8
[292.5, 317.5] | 52.5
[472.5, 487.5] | 52.3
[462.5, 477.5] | 52.6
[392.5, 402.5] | 50.3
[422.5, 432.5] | 51.4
